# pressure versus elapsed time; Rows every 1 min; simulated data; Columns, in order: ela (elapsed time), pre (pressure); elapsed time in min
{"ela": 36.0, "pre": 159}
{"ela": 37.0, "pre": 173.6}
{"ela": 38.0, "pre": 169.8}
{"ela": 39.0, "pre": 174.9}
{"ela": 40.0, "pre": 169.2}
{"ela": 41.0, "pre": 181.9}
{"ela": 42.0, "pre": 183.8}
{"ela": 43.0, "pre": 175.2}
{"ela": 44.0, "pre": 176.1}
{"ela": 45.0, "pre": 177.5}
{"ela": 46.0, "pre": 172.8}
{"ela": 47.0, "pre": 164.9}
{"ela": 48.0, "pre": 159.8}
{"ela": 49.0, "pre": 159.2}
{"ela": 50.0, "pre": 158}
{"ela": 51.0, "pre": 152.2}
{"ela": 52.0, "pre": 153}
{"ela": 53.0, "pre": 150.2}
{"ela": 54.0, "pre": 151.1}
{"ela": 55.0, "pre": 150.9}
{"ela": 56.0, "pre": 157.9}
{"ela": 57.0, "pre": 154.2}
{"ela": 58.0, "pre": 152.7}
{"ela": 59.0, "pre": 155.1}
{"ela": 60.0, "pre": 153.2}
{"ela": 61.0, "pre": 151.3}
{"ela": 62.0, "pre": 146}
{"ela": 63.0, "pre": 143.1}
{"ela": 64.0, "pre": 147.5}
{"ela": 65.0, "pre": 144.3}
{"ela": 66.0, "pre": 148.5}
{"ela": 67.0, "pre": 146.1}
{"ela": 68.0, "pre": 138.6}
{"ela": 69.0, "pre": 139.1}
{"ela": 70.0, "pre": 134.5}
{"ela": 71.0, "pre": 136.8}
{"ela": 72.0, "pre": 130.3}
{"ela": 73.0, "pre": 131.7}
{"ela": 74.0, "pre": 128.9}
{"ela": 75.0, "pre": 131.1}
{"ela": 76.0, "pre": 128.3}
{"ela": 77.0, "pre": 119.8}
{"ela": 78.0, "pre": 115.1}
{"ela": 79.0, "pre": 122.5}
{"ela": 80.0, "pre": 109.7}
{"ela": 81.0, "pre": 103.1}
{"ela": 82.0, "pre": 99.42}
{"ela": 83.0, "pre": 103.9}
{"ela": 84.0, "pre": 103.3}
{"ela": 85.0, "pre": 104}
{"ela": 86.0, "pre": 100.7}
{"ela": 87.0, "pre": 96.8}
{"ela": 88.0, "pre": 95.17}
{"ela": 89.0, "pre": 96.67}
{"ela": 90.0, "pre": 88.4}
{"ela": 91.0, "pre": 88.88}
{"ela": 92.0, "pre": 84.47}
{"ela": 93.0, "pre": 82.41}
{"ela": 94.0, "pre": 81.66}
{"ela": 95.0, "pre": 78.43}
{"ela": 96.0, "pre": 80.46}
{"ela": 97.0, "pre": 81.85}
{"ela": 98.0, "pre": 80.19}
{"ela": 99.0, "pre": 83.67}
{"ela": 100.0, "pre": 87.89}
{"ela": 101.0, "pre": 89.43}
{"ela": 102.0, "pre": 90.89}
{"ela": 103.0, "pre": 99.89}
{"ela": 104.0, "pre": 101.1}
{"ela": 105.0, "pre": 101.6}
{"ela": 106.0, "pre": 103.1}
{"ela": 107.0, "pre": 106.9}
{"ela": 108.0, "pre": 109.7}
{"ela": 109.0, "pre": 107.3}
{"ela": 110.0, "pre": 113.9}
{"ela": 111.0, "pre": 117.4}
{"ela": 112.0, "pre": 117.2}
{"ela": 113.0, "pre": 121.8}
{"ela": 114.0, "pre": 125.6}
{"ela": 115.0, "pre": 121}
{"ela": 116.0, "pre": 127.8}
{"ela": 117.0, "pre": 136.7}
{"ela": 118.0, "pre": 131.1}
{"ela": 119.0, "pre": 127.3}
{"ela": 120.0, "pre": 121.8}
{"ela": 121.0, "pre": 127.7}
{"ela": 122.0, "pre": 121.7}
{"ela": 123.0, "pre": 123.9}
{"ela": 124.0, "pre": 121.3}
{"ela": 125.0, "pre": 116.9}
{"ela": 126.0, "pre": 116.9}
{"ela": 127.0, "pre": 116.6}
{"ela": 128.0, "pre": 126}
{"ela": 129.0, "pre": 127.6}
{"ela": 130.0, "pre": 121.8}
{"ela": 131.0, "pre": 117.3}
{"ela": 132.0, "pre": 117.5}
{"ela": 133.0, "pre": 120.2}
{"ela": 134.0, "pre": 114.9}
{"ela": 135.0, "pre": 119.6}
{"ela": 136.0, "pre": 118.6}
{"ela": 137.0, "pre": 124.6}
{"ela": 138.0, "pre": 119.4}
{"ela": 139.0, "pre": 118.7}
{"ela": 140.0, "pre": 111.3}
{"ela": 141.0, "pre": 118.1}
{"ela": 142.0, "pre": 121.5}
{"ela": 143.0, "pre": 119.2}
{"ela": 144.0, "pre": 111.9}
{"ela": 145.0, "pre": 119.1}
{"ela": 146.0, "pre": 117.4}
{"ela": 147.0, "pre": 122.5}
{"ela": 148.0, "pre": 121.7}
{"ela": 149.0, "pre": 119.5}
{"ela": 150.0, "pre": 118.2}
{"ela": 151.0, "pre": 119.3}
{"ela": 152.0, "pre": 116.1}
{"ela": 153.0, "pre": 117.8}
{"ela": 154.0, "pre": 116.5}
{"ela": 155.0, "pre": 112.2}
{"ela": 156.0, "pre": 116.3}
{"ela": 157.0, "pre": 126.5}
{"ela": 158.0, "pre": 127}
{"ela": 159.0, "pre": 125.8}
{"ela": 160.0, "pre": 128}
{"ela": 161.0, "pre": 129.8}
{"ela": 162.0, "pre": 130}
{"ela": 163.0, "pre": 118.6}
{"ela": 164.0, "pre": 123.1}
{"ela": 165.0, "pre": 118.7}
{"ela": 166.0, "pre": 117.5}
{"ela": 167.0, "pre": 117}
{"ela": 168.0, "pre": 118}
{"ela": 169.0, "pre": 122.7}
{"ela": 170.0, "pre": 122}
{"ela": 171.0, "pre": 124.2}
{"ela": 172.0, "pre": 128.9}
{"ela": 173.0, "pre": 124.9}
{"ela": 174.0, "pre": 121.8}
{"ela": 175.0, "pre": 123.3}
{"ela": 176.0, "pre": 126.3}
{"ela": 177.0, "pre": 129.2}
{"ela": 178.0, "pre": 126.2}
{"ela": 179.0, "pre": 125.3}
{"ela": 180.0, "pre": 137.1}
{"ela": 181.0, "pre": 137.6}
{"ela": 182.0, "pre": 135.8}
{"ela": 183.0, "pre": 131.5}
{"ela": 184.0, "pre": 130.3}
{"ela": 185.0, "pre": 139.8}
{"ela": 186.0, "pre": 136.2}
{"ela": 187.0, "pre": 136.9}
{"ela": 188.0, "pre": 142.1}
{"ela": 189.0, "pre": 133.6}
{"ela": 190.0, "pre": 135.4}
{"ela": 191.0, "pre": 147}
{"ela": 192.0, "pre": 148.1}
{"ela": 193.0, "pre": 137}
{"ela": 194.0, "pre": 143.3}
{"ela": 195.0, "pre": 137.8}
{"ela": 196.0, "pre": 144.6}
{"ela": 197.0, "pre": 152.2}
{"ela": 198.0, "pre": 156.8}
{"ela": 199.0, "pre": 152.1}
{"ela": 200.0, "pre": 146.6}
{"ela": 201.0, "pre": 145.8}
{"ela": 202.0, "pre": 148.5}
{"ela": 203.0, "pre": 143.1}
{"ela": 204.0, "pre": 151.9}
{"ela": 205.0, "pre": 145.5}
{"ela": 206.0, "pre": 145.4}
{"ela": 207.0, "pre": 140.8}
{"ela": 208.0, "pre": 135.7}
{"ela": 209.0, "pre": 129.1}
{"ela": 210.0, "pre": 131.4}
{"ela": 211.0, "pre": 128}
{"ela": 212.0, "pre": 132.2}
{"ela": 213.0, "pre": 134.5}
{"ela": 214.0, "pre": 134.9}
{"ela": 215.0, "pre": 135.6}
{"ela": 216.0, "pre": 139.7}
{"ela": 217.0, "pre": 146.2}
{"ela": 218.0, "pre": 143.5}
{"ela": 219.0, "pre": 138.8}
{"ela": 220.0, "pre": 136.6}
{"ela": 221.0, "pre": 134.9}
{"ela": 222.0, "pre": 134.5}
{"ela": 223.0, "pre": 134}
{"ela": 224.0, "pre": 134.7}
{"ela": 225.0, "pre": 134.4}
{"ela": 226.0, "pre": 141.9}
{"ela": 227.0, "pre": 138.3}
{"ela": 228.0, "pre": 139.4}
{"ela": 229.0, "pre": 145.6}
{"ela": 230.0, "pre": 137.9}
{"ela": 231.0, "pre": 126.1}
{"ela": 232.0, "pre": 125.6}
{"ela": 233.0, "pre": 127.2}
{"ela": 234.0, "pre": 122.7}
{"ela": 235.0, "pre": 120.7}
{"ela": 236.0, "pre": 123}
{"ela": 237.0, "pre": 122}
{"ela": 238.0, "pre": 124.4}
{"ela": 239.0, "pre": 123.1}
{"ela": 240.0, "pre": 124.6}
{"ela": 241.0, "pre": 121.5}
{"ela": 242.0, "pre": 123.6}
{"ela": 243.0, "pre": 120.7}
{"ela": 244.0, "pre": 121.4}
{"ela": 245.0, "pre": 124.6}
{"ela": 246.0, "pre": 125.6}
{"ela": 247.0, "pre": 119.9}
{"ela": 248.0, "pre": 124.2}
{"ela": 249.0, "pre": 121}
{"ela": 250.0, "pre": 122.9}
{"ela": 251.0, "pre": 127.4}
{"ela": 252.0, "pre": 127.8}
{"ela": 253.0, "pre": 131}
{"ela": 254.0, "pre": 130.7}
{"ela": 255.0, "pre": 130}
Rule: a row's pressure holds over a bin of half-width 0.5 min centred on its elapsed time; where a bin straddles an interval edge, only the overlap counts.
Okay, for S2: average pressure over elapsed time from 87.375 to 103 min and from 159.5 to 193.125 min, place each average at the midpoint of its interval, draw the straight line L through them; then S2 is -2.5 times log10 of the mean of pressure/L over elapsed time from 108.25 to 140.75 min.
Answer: -0.187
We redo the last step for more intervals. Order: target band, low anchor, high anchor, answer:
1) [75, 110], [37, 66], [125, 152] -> 0.39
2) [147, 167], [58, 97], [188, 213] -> 0.11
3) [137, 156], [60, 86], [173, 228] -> 0.14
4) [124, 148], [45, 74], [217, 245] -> 0.18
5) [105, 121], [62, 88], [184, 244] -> 0.08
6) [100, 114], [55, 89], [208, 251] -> 0.22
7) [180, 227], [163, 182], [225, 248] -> -0.11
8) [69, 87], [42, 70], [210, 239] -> 0.28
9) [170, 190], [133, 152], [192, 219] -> 0.01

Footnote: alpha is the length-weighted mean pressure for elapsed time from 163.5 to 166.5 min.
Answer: 120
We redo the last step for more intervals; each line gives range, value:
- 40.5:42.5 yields 183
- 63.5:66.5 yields 147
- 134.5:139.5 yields 120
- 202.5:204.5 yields 148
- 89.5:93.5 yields 86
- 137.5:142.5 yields 118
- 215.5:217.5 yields 143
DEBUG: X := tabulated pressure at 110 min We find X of 113.9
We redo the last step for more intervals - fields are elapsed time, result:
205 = 145.5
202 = 148.5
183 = 131.5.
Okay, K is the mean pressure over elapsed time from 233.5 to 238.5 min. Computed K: 123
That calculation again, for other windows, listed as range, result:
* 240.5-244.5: 122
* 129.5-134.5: 118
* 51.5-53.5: 152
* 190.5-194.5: 144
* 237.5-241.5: 123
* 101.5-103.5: 95.4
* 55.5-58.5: 155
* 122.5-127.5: 119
